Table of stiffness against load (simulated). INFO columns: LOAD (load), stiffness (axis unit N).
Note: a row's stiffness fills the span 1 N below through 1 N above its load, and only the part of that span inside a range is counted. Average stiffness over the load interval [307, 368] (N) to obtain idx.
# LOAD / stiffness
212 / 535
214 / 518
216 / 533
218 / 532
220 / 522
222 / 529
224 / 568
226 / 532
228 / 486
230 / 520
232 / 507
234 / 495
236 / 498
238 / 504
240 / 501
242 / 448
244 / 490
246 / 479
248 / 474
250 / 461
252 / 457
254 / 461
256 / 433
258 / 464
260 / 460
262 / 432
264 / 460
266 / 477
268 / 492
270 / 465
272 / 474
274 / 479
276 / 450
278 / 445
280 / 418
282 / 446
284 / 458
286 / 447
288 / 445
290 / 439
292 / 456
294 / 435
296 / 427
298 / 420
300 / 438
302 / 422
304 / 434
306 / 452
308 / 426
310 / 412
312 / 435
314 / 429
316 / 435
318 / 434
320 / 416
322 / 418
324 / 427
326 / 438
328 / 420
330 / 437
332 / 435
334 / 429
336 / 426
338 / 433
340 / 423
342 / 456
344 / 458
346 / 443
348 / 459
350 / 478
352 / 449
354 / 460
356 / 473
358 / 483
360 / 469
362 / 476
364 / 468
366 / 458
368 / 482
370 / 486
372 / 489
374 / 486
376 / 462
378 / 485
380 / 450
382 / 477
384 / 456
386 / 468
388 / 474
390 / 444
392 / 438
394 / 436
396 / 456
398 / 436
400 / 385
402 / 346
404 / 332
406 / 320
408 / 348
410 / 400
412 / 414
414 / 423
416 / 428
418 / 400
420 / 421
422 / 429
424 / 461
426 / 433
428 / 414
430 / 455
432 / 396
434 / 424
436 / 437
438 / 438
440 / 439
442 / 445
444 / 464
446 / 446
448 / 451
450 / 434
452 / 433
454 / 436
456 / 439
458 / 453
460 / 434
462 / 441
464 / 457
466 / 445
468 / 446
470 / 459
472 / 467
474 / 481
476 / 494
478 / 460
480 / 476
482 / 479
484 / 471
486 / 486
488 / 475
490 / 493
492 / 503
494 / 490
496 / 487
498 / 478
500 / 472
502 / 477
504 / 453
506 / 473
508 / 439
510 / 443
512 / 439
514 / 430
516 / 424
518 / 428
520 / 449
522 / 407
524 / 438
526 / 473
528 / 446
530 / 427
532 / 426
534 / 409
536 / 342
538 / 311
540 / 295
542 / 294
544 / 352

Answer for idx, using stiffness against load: 444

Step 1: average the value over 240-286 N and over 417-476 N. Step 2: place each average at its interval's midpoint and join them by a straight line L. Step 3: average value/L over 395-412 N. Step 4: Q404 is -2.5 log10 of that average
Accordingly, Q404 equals 0.17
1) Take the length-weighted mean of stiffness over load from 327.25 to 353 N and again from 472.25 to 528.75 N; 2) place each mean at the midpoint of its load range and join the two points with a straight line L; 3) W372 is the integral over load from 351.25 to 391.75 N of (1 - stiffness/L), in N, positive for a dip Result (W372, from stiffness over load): -2.1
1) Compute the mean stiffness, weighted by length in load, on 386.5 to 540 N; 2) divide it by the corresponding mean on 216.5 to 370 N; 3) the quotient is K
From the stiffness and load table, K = 0.95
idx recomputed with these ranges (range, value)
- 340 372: 466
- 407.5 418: 405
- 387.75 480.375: 431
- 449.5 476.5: 451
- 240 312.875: 451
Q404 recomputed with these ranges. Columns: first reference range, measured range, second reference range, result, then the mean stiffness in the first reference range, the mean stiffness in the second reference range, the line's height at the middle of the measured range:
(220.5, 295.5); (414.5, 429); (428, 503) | 0.084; 473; 458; 461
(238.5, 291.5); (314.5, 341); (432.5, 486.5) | 0.071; 460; 452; 458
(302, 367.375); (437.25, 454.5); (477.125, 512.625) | 0.049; 443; 472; 463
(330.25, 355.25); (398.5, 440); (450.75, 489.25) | 0.121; 446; 460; 454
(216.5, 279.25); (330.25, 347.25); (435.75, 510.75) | 0.087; 484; 461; 474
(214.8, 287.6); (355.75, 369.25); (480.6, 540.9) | -0.020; 480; 443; 464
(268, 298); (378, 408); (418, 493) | 0.070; 449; 451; 450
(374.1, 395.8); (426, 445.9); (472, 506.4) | 0.082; 460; 479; 469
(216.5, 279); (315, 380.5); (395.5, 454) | -0.016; 484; 418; 446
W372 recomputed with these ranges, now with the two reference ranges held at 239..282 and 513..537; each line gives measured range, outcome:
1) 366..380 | -0.98 N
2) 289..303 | 0.72 N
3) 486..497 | -1.53 N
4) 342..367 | -0.84 N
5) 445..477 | -1.26 N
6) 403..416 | 1.89 N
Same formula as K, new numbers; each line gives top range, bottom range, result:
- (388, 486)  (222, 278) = 0.90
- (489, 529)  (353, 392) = 0.97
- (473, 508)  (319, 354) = 1.09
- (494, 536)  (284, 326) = 1.03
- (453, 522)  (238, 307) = 1.01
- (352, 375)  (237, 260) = 1.01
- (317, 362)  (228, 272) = 0.94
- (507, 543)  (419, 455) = 0.93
